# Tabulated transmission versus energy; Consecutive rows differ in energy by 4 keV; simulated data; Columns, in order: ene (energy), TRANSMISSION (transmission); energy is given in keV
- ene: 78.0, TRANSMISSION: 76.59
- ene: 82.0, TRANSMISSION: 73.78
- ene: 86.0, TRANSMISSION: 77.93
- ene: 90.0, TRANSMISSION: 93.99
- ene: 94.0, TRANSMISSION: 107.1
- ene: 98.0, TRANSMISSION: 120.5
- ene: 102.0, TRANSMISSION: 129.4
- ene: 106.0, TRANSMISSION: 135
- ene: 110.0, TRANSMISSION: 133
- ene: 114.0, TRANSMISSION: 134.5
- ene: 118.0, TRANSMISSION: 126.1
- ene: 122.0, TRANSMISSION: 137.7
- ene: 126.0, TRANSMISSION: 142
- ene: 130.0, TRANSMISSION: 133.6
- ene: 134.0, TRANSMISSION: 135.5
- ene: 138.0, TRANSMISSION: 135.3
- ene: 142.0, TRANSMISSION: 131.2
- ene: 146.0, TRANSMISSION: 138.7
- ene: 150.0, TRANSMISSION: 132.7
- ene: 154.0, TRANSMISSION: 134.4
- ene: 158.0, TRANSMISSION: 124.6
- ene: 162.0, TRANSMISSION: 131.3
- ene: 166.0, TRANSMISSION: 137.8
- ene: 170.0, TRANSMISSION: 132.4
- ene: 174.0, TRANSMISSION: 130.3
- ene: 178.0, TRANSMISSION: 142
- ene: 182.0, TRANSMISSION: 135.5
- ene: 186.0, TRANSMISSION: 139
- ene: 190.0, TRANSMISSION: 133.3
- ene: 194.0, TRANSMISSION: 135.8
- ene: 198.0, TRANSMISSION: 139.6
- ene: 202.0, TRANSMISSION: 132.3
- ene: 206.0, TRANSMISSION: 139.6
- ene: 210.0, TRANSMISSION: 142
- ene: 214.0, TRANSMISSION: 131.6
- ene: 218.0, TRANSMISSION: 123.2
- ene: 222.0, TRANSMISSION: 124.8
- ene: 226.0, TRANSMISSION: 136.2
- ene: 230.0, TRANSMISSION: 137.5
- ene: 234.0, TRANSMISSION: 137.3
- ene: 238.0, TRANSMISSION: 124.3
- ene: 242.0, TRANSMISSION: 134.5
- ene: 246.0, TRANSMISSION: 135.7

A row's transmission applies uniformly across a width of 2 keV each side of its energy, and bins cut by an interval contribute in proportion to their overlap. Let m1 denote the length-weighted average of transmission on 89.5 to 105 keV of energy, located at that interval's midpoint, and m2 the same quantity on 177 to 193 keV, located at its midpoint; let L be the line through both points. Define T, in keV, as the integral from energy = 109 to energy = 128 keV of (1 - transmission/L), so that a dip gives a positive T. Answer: -2.1 keV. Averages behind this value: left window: 116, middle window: 135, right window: 137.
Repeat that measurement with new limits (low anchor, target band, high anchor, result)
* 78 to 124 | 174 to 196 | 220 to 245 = -1.9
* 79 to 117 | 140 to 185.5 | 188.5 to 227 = -3.4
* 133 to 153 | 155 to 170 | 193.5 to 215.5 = 0.4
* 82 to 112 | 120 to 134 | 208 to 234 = -2.5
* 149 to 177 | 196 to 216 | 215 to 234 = -0.8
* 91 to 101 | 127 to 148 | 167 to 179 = -1.8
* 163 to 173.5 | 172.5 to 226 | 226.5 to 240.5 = -0.4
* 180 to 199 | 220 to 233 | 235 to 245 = -0.1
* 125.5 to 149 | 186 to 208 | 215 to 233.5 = -0.7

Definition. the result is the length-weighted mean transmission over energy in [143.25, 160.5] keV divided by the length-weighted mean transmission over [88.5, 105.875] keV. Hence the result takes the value 1.15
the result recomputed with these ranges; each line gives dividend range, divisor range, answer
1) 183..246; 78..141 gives 1.12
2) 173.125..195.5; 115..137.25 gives 1.01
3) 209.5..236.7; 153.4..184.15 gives 0.99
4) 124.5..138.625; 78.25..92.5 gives 1.66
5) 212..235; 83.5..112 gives 1.16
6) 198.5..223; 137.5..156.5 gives 0.99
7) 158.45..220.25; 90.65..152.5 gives 1.03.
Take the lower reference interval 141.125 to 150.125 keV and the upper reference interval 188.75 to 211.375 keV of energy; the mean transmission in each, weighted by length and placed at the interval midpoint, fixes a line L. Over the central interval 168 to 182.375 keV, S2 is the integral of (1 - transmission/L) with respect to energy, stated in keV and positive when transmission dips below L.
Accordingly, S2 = 0.12 keV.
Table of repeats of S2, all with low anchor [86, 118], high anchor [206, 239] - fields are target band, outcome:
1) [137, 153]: -1.32 keV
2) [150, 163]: -0.51 keV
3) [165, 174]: -0.48 keV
